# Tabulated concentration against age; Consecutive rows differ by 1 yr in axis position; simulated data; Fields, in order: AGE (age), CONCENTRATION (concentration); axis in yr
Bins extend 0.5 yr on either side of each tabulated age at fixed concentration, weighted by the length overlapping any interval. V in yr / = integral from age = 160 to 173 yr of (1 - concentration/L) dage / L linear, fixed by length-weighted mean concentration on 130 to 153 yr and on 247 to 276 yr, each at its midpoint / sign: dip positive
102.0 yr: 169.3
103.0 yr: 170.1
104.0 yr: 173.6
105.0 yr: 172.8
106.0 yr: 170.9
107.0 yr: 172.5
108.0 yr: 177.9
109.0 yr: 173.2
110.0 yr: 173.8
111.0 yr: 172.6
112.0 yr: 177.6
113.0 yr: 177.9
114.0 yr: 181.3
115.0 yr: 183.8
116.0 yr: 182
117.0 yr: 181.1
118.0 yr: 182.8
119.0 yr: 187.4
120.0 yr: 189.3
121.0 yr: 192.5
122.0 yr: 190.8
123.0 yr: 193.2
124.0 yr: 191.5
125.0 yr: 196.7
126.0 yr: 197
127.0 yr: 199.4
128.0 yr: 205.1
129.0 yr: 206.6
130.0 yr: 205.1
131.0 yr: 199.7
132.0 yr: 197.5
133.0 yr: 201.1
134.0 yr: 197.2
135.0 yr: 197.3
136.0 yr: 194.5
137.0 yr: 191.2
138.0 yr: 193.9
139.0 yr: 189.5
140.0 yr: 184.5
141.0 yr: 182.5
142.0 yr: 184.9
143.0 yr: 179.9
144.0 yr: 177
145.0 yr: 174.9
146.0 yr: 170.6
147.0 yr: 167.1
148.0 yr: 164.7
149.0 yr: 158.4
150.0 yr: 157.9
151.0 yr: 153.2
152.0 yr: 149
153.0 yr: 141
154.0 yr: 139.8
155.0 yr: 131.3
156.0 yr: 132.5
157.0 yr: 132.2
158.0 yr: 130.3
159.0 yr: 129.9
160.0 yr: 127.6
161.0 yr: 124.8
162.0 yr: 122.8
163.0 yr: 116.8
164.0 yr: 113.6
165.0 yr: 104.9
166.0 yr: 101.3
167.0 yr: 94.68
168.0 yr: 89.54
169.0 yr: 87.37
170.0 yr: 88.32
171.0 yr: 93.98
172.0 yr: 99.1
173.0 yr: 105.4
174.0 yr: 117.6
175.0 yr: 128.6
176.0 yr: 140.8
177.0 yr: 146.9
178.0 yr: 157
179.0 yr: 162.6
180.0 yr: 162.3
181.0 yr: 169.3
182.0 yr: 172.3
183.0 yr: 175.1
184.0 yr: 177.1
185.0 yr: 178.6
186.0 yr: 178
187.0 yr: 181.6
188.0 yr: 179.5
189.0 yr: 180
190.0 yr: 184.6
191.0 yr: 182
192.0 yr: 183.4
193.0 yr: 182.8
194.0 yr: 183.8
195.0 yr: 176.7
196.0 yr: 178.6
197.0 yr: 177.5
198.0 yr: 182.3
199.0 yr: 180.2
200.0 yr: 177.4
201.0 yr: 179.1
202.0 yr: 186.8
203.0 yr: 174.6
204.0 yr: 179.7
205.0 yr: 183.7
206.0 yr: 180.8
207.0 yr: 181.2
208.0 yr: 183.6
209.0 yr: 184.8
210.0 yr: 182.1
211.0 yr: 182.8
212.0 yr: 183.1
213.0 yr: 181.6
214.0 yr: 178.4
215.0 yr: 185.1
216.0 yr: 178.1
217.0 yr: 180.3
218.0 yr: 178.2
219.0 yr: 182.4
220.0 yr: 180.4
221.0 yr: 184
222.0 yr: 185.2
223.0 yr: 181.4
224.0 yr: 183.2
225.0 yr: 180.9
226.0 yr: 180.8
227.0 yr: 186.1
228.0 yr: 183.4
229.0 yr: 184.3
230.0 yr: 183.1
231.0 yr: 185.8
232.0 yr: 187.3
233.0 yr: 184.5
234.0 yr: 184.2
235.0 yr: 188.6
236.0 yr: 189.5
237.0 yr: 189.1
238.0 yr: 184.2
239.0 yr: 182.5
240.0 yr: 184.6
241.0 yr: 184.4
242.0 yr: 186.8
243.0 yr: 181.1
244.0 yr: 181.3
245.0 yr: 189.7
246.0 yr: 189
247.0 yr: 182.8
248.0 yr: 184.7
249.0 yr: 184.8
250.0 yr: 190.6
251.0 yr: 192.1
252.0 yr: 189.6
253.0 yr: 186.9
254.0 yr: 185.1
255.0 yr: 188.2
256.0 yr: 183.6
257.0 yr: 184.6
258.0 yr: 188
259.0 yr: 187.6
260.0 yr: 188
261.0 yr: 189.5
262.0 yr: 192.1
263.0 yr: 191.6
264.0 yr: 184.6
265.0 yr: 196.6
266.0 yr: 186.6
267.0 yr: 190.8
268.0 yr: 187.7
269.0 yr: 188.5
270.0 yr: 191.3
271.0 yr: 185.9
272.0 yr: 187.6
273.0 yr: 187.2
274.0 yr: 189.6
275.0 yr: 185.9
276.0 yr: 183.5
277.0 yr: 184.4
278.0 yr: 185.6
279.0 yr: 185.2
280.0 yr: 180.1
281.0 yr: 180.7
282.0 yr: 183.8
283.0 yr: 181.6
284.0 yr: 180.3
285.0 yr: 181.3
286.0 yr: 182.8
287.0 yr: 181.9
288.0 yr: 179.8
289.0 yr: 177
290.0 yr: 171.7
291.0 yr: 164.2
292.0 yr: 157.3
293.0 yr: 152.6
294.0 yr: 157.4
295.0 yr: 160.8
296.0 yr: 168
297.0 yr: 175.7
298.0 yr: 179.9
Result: 5.5 yr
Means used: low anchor 180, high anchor 188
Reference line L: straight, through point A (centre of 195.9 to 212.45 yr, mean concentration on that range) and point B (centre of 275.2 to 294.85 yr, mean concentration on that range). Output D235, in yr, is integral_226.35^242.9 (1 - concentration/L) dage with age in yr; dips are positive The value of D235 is -0.6 yr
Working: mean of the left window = 181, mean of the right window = 176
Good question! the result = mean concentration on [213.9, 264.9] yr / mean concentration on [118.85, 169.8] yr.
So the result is 1.14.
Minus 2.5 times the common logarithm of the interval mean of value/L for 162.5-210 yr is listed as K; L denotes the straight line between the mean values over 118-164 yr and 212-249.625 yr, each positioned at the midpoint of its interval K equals 0.14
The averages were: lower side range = 172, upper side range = 184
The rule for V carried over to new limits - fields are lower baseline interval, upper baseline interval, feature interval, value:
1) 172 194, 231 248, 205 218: -0.5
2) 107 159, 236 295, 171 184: 2.6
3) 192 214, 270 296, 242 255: -0.5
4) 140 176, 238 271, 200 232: -3.1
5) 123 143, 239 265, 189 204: 0.8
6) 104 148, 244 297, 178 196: 0.8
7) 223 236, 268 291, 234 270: -0.7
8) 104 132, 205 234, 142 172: 8.4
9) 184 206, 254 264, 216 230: 0.1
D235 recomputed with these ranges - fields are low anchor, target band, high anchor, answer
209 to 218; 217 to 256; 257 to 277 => -0.1 yr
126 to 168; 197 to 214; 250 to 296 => -1.0 yr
